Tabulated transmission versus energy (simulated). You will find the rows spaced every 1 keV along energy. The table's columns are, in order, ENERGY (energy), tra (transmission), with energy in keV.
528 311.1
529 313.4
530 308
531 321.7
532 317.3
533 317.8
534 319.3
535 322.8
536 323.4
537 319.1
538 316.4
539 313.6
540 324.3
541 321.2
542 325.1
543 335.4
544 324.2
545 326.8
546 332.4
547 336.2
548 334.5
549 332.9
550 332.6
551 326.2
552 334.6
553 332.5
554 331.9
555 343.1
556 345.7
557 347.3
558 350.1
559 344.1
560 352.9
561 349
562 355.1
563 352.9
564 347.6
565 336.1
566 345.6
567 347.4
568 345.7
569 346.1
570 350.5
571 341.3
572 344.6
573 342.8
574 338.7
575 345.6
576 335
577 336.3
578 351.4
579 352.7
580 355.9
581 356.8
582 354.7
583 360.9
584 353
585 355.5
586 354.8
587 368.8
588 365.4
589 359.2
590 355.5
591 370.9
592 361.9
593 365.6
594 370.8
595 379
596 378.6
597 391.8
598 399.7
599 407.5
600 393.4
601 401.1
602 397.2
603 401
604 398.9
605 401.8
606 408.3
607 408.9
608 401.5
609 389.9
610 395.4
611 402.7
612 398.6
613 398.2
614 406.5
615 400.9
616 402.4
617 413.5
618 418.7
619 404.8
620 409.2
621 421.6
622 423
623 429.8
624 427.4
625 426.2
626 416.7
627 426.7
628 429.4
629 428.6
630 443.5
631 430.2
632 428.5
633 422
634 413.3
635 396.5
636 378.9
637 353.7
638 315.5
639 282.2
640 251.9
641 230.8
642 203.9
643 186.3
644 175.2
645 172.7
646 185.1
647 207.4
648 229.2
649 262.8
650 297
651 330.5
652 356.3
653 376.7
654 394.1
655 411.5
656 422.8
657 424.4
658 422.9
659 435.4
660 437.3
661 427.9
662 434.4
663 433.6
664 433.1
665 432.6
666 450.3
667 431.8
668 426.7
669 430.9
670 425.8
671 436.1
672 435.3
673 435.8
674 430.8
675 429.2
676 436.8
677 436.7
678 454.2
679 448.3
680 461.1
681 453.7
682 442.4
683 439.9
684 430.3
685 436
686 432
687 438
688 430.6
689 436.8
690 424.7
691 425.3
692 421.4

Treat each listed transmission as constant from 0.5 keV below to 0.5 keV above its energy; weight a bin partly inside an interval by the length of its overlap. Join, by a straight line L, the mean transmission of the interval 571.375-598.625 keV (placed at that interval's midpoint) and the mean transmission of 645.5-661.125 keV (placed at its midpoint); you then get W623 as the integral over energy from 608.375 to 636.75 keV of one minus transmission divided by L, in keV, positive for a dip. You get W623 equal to -4.7 keV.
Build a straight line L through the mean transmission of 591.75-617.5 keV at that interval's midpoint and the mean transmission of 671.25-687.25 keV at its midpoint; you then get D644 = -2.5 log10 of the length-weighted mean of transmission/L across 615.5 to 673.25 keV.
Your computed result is 0.12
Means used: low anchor 396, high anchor 440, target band 375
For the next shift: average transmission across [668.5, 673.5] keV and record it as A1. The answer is 433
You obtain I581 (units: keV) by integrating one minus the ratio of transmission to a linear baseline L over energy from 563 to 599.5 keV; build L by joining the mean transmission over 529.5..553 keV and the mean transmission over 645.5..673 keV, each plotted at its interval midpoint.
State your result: -1.3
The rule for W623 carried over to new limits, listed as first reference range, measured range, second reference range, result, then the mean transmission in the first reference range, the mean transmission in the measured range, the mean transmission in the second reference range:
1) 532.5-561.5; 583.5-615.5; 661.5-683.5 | -0.80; 332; 386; 438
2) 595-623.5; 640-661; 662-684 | 5.76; 403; 310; 438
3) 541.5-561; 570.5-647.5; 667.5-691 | 2.83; 337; 366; 437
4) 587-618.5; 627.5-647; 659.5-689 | 4.38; 391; 320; 437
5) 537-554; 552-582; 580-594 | -0.08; 328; 346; 360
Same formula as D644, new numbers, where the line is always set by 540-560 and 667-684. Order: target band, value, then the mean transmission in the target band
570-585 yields 0.03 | 348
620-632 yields -0.08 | 427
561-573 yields 0.01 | 347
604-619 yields -0.05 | 403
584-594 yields 0.02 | 362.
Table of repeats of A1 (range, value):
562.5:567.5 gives 346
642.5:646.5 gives 180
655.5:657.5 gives 424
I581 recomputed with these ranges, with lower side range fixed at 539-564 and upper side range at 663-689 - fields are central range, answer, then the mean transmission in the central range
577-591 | 0.2 keV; 357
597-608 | -0.7 keV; 401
